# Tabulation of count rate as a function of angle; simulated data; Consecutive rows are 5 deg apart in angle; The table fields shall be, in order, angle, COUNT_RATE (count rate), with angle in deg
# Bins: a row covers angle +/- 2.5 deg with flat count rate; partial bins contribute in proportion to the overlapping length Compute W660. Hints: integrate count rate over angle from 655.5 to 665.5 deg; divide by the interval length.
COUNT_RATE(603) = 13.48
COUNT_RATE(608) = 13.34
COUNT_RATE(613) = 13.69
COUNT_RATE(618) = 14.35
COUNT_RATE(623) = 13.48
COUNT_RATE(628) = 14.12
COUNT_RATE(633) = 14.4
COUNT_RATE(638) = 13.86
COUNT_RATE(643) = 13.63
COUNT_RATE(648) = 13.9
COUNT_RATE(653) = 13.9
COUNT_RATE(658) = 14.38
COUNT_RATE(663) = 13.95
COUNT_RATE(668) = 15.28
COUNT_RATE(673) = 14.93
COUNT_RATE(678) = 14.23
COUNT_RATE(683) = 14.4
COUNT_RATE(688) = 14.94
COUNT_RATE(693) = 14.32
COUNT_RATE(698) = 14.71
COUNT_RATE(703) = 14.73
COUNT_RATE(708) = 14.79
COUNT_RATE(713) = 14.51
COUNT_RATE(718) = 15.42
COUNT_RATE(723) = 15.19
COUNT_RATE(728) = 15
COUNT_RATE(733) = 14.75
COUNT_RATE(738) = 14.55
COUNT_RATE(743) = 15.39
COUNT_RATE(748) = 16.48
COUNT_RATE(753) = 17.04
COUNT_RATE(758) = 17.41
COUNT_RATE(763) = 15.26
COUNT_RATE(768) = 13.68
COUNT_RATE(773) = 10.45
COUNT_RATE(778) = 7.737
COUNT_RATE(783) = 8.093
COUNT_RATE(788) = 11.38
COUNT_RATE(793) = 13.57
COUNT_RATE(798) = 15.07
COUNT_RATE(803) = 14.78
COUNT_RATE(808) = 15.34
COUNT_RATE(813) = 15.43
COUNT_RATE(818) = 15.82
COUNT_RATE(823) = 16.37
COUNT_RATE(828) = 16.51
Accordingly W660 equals 14.2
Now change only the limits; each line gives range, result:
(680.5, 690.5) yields 14.7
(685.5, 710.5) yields 14.7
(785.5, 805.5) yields 13.7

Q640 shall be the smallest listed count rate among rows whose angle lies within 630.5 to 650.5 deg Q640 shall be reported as 13.63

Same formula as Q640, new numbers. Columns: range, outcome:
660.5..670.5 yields 13.95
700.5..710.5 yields 14.73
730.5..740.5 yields 14.55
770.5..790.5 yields 7.737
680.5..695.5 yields 14.32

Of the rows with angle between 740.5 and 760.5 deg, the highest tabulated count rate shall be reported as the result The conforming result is 17.41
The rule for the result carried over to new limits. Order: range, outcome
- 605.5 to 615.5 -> 13.69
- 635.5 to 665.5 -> 14.38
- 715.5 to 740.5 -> 15.42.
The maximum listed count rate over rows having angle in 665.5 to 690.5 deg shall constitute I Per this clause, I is 15.28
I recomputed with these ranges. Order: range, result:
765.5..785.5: 13.68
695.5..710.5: 14.79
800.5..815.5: 15.43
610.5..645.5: 14.4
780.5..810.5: 15.34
